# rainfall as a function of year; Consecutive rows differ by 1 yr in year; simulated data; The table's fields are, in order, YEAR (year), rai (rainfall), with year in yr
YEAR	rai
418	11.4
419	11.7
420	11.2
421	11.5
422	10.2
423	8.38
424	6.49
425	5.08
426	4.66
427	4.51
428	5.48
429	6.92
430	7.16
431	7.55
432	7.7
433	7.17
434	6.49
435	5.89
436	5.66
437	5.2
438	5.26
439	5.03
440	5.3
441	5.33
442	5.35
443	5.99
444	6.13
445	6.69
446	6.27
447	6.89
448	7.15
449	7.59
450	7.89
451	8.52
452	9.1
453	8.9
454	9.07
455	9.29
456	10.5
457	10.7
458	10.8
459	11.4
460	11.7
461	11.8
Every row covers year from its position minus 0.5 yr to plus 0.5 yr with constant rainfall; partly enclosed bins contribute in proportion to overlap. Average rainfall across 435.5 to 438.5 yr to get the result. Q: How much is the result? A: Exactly 5.37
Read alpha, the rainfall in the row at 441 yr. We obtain 5.33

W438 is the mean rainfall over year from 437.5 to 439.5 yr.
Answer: 5.14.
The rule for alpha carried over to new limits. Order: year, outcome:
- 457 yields 10.7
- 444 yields 6.13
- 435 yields 5.89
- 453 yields 8.9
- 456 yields 10.5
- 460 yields 11.7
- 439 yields 5.03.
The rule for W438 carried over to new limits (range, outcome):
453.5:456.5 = 9.62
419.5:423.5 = 10.3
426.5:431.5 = 6.32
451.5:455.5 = 9.09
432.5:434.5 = 6.83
